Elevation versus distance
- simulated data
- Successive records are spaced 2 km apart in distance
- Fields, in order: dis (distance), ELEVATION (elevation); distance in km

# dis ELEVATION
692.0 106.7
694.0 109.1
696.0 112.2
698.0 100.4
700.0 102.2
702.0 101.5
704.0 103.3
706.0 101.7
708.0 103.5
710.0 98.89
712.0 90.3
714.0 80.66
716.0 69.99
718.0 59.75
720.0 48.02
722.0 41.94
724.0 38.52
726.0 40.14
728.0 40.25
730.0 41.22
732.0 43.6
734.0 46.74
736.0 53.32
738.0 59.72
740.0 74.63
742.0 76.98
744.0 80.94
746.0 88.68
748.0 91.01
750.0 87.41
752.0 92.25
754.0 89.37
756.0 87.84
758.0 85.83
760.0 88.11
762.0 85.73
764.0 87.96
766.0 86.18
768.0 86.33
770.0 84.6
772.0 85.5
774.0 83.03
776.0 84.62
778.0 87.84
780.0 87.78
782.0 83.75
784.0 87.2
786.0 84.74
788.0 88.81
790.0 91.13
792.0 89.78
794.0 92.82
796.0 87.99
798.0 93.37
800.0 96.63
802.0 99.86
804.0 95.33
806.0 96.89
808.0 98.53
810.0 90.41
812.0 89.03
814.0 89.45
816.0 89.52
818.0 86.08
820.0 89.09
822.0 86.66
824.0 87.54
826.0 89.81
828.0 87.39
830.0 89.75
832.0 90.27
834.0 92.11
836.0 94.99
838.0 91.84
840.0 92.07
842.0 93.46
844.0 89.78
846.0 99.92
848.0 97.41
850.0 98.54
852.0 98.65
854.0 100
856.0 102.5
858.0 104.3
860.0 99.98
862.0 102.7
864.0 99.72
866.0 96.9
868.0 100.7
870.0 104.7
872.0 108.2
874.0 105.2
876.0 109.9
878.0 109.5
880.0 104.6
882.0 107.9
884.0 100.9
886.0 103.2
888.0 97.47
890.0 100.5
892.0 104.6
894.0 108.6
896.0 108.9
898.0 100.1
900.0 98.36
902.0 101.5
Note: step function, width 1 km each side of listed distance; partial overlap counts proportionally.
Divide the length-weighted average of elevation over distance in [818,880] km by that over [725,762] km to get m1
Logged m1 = 1.37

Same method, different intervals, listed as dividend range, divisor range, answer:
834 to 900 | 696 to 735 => 1.40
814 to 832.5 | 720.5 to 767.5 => 1.27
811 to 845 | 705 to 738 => 1.44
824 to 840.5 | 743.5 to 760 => 1.03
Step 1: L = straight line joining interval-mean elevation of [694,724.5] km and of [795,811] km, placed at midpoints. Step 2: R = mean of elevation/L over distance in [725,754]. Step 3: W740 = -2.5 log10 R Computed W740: 0.31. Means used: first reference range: 85.1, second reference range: 94.9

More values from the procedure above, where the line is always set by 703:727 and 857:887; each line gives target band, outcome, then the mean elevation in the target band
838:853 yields 0.04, 95.4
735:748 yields 0.07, 73.8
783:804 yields -0.04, 91.4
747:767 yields -0.09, 88.2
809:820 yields 0.04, 88.9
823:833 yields 0.07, 89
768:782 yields -0.01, 85.5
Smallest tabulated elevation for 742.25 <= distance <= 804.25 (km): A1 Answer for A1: 80.94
